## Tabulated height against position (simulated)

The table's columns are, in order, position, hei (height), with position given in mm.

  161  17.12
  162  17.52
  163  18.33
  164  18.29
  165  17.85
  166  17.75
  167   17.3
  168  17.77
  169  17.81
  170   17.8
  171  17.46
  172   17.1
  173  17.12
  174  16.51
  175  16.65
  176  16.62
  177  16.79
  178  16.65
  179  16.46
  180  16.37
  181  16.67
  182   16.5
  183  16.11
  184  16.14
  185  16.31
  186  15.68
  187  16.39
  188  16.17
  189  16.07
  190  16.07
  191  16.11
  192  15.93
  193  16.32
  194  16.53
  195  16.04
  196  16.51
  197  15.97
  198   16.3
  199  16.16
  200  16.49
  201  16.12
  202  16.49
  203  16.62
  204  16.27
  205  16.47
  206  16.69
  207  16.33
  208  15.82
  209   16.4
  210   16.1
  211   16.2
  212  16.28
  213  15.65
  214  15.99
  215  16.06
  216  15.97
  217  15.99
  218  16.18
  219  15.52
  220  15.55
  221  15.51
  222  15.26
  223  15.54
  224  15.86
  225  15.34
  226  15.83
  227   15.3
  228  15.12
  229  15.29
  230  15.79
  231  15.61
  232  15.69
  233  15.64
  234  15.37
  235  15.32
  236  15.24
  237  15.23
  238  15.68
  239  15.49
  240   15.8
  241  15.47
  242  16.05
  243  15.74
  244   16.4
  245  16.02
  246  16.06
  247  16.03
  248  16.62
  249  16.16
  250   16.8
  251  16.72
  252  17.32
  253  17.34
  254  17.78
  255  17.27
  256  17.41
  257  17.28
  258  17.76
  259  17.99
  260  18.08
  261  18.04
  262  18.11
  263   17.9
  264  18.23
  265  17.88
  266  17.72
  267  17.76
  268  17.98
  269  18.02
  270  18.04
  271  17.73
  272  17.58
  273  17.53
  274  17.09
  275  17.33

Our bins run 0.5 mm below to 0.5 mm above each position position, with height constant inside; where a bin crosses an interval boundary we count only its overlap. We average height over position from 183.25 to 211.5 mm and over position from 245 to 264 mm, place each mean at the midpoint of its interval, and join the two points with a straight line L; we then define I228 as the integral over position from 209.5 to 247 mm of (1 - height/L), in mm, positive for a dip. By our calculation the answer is 2.40 mm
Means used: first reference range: 16.2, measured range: 15.7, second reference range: 17.3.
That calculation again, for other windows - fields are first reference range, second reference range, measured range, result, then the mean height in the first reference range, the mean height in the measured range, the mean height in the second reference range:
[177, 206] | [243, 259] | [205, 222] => 0.5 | 16.3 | 16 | 16.9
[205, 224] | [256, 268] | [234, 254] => 1.2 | 16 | 16.1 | 17.9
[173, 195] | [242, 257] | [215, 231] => 0.9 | 16.3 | 15.6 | 16.7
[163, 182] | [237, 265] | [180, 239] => 3.7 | 17.2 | 16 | 16.9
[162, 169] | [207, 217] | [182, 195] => 0.6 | 17.9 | 16.2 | 16.1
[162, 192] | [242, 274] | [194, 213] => 0.8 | 16.9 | 16.3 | 17.3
